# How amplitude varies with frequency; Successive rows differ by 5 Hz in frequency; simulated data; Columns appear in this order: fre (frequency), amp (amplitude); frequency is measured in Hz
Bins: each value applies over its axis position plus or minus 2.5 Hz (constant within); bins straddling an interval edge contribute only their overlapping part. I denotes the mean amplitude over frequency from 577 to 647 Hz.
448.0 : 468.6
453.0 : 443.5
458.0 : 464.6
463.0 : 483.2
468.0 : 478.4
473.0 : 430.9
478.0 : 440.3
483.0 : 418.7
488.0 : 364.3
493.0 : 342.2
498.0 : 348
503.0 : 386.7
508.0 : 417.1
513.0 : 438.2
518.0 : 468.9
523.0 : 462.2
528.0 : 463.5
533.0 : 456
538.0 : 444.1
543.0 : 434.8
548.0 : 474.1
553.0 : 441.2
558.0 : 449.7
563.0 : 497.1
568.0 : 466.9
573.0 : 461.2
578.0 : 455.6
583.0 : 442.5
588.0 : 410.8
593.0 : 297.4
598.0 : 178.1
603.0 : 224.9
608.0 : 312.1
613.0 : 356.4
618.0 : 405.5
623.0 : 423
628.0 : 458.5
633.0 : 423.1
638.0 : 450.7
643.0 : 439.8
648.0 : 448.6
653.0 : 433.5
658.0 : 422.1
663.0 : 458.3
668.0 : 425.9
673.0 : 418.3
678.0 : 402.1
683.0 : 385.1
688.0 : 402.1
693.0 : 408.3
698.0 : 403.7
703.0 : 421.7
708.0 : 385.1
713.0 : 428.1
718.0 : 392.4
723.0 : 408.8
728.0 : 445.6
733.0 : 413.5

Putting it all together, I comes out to 377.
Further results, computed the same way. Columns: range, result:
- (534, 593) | 446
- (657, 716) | 413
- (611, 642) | 422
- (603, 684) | 411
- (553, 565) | 466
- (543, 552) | 458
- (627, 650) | 443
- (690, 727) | 408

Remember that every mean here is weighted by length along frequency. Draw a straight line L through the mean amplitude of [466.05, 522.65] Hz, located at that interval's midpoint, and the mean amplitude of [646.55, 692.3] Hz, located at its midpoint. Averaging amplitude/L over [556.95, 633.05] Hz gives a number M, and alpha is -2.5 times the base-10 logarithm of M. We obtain 0.08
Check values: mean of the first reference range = 413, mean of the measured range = 389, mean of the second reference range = 421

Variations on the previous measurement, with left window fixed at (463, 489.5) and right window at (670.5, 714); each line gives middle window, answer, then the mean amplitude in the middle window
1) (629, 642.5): -0.068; 440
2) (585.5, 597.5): 0.276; 325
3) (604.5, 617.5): 0.230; 337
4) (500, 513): 0.060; 407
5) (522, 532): -0.084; 462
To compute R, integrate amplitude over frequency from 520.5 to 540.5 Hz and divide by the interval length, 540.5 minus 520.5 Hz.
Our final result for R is 456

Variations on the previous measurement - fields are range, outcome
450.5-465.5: 464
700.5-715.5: 412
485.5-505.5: 360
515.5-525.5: 466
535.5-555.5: 449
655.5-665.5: 440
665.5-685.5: 408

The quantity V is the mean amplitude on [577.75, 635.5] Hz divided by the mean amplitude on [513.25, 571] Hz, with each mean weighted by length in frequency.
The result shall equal 0.8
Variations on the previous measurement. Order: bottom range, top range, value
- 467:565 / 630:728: 0.97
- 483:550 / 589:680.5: 0.92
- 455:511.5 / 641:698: 1.01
